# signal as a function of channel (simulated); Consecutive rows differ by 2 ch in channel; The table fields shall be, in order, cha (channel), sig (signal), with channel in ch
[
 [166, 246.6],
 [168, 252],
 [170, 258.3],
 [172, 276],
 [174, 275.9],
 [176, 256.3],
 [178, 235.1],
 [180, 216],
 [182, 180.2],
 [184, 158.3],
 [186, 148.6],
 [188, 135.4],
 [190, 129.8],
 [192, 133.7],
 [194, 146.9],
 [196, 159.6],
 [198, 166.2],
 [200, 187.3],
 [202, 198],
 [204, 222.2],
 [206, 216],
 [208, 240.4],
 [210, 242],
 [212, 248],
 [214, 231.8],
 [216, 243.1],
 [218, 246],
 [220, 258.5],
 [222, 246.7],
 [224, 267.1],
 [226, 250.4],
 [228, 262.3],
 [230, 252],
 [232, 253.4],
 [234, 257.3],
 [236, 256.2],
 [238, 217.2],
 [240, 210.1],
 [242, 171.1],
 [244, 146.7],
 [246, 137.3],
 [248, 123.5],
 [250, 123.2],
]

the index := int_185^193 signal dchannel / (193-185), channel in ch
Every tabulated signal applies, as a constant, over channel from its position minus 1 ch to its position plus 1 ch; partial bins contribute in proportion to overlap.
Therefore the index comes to 137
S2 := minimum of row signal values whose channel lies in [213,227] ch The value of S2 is 231.8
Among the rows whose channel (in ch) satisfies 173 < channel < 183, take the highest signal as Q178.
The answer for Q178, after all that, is 275.9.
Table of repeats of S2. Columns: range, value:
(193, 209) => 146.9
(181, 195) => 129.8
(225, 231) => 250.4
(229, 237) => 252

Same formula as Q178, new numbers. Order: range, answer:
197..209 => 240.4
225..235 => 262.3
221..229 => 267.1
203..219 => 248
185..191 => 148.6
